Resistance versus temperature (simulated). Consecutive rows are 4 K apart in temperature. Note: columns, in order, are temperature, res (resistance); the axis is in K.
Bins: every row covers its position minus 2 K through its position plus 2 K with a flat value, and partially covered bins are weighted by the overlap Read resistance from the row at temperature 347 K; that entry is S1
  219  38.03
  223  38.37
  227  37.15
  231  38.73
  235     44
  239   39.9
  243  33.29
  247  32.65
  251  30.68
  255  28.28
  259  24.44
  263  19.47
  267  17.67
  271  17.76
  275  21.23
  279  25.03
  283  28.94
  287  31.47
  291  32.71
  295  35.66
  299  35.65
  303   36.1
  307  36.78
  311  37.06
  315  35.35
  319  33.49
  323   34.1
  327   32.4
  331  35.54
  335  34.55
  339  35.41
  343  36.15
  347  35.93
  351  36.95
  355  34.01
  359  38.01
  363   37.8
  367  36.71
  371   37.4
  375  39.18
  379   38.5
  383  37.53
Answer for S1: 35.93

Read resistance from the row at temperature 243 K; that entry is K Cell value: 33.29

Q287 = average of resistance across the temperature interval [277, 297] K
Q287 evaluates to 30.8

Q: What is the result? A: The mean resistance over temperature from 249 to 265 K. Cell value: 25.7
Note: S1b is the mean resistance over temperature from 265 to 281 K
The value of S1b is 20.4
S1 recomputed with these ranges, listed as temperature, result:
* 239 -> 39.9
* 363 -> 37.8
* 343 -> 36.15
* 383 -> 37.53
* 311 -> 37.06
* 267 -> 17.67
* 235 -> 44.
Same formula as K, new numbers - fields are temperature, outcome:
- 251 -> 30.68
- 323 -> 34.1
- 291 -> 32.71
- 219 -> 38.03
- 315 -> 35.35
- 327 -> 32.4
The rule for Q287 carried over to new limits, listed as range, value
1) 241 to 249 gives 33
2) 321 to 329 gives 33.2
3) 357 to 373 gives 37.5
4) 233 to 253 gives 36.1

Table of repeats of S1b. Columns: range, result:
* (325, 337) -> 34.2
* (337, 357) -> 35.7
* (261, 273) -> 18.3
